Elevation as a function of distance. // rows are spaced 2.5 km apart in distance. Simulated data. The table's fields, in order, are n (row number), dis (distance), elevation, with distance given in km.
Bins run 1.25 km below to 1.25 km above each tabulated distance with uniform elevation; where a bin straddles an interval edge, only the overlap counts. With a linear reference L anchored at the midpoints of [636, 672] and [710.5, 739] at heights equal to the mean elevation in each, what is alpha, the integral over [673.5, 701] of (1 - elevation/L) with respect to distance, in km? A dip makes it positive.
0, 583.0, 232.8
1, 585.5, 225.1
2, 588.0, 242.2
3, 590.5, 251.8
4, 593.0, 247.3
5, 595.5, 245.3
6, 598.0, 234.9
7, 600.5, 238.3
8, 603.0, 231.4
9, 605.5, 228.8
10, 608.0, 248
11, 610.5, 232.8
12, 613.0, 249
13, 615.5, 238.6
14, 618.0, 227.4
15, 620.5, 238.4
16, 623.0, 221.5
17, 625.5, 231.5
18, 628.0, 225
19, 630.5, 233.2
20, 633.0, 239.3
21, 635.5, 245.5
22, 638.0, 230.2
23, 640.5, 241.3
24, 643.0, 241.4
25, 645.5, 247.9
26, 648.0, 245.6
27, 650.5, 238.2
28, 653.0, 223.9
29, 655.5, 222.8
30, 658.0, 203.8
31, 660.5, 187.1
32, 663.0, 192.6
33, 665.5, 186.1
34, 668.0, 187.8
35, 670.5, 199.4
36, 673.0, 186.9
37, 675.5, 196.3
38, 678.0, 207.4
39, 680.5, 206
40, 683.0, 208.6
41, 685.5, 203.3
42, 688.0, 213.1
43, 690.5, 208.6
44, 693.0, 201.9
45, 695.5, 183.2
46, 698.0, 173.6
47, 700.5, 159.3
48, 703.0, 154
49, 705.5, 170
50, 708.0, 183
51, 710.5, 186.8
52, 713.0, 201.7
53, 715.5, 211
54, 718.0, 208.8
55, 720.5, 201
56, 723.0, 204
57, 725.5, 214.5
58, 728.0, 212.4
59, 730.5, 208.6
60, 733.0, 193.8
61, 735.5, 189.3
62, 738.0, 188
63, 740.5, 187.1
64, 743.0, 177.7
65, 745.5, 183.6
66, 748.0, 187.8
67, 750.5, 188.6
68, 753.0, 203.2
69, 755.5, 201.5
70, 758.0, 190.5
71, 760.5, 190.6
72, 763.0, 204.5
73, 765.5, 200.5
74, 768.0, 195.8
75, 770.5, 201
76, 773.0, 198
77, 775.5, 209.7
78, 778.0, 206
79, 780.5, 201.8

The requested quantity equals 1.8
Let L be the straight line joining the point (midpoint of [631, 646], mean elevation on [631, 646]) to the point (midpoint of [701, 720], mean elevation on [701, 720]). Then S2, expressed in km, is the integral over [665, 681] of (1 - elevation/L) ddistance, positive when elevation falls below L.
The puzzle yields 1.42 km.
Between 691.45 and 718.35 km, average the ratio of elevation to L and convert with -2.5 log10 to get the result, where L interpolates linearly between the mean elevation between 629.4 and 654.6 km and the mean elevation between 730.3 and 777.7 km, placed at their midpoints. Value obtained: 0.16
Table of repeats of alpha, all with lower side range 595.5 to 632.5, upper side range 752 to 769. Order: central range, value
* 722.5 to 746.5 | 1.0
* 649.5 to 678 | 2.6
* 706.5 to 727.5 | 0.8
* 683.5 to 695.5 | 0.6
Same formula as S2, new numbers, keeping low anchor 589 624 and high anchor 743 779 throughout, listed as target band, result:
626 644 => -0.45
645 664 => 0.50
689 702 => 1.76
